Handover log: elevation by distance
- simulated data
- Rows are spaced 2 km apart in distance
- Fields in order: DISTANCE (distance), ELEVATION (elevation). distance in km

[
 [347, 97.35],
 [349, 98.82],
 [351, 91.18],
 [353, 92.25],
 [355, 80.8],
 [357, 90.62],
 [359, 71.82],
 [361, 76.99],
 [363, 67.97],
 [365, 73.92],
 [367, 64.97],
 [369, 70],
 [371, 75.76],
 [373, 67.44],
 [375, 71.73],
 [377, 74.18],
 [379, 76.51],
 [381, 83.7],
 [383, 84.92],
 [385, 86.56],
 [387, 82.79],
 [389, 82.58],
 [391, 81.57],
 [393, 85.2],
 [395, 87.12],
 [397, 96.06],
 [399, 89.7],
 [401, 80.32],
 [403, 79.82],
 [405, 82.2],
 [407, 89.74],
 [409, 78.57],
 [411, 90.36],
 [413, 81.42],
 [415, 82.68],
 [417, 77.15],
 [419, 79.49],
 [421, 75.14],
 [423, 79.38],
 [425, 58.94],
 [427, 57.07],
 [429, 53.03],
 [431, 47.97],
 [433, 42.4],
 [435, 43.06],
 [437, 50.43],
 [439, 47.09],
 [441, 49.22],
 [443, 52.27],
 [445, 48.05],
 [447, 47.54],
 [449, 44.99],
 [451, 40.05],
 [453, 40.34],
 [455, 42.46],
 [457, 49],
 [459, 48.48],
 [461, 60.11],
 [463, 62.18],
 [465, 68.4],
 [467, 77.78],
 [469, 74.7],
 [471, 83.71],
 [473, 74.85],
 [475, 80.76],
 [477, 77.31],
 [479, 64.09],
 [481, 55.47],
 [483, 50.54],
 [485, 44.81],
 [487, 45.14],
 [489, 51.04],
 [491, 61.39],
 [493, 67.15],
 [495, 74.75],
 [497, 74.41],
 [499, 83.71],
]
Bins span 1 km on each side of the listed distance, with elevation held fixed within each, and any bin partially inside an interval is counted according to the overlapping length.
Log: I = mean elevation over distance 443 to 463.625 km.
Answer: 48.3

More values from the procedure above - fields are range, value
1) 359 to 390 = 75.9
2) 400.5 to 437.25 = 70.2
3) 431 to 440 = 46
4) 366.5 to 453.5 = 69.7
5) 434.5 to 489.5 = 56.4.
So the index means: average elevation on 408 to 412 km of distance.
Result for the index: 84.5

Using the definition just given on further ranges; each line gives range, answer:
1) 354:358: 85.7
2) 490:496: 67.8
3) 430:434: 45.2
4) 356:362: 79.8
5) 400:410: 82.1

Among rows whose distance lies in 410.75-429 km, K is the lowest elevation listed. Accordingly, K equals 53.03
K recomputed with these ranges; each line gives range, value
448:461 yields 40.05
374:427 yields 57.07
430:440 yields 42.4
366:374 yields 64.97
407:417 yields 77.15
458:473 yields 48.48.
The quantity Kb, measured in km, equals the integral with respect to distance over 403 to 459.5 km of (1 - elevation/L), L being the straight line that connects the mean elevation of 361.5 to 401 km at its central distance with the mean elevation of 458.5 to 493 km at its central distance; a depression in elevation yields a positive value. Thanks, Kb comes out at 8.8 km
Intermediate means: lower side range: 79.1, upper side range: 63.9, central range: 60.4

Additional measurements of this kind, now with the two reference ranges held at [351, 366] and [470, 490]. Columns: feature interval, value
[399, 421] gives -2.9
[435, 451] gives 4.8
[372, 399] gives -2.1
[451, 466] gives 3.1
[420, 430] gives 0.8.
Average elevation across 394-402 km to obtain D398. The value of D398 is 88.3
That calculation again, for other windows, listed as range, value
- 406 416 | 84.6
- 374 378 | 73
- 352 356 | 86.5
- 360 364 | 72.5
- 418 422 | 77.3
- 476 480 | 70.7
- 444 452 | 45.2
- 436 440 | 48.8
